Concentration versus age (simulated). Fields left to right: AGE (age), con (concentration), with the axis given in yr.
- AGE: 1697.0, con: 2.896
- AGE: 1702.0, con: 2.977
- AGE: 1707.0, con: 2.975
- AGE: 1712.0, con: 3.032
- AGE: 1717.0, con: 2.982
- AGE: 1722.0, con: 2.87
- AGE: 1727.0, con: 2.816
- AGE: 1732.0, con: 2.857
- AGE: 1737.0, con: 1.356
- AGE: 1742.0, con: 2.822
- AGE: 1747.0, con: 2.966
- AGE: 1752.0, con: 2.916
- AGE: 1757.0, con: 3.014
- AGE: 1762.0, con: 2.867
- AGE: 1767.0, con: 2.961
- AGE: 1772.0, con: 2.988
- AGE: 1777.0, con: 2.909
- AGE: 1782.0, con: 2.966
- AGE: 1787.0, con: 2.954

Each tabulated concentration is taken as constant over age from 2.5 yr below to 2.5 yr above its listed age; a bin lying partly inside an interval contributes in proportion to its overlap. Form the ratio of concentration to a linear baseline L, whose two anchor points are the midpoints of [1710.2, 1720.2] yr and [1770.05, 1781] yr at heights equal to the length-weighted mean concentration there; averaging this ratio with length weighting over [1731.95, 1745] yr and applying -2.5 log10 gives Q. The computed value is 0.29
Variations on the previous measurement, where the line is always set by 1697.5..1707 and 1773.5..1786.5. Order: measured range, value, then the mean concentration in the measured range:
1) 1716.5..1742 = 0.15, 2.57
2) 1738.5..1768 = 0.03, 2.87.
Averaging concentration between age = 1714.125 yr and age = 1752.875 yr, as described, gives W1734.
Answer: 2.69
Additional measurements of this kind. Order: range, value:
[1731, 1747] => 2.39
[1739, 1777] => 2.91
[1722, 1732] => 2.84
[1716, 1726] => 2.9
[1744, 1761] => 2.95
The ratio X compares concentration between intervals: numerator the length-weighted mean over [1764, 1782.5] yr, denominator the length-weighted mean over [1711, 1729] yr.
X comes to 1.0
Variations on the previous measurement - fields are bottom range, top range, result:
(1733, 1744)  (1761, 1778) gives 1.36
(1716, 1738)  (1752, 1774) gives 1.12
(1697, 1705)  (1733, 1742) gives 0.68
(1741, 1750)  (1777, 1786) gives 1.01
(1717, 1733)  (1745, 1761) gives 1.03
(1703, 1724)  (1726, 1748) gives 0.85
